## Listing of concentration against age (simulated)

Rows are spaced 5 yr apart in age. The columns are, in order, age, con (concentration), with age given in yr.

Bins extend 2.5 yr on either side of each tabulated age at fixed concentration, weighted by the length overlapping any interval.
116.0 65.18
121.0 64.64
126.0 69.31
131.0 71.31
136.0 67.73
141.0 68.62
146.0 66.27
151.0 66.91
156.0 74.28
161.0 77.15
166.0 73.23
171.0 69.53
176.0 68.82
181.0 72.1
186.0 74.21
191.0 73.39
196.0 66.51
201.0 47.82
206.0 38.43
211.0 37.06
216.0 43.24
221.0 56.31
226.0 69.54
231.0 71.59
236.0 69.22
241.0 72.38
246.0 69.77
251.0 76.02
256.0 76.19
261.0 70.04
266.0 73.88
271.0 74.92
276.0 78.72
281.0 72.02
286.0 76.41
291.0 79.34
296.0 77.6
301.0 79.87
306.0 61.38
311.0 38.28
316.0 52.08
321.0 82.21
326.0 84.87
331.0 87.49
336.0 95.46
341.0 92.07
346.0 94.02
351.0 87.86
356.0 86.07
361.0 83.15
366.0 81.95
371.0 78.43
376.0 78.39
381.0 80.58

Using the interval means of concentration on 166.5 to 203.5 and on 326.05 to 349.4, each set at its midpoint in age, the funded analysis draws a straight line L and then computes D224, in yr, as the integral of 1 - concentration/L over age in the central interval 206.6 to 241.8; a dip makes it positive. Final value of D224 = 7.6 yr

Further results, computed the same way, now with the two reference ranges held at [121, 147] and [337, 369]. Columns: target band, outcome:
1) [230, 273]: 3.3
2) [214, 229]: 3.7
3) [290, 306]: 1.3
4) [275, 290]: 1.1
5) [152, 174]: -0.6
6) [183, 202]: 1.7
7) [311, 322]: 3.4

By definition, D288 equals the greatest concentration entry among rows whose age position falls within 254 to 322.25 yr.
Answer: 82.21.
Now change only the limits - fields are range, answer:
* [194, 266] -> 76.19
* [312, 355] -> 95.46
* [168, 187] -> 74.21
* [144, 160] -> 74.28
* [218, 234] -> 71.59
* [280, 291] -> 79.34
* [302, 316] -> 61.38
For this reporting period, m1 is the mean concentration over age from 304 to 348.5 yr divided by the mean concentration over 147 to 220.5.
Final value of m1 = 1.22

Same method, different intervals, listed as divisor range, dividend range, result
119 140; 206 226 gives 0.70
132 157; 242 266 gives 1.07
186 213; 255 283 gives 1.35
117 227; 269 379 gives 1.22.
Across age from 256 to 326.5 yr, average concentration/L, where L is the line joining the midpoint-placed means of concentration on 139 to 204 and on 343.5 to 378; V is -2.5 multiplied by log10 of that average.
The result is 0.10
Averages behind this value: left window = 68.9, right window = 84.4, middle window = 71.3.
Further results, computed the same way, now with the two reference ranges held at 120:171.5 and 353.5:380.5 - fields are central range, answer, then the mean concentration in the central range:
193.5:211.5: 0.44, 48.6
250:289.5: 0.02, 74.8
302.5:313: 0.42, 53.2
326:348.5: -0.15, 91.4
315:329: 0.05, 75.8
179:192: -0.02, 73.3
